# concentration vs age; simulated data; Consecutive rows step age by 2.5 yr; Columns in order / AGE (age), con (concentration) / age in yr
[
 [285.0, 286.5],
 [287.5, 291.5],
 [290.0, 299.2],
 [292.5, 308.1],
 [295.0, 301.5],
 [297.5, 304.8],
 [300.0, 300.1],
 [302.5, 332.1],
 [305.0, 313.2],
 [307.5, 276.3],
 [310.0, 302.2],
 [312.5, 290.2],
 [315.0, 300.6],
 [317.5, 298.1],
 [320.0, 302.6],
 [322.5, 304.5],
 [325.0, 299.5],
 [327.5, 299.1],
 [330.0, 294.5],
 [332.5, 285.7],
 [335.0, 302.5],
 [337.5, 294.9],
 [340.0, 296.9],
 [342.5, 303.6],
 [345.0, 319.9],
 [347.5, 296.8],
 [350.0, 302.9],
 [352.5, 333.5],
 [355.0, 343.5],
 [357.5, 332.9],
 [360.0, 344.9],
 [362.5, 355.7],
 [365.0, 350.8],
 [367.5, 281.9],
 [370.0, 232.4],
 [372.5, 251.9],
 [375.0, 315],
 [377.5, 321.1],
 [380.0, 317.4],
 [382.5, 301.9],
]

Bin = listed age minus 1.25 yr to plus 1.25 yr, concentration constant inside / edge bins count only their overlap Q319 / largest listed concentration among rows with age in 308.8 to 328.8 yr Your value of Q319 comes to 304.5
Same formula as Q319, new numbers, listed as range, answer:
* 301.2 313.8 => 332.1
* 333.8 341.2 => 302.5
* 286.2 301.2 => 308.1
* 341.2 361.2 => 344.9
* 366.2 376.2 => 315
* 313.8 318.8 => 300.6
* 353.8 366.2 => 355.7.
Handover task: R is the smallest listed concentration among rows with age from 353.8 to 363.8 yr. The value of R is 332.9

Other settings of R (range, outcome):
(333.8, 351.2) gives 294.9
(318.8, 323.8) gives 302.6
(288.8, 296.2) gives 299.2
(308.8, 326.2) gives 290.2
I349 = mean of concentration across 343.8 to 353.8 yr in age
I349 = 313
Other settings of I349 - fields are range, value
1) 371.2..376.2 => 283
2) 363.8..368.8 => 315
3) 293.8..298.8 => 303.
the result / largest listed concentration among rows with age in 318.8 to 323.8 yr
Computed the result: 304.5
